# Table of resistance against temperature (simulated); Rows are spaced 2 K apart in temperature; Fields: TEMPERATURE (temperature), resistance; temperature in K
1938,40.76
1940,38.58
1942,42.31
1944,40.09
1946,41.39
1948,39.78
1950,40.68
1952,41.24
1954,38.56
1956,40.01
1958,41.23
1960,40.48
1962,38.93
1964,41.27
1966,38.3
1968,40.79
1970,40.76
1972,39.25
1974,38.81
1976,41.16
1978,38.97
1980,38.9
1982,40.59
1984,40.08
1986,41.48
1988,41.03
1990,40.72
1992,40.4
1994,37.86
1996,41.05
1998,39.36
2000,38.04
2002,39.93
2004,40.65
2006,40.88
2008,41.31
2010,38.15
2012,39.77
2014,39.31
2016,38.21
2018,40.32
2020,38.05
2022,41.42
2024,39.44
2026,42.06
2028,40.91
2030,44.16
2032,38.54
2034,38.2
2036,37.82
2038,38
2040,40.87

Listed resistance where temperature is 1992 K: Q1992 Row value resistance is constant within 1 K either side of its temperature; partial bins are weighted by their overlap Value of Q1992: 40.4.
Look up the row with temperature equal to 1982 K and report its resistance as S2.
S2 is 40.59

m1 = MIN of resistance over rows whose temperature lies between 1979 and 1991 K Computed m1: 38.9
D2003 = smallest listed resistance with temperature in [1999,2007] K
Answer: 38.04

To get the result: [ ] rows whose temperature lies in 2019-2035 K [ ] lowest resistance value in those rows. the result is 38.05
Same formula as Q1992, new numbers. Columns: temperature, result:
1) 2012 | 39.77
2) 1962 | 38.93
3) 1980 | 38.9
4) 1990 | 40.72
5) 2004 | 40.65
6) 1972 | 39.25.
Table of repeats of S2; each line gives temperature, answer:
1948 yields 39.78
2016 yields 38.21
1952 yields 41.24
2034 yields 38.2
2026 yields 42.06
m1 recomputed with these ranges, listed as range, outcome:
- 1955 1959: 40.01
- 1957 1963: 38.93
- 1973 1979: 38.81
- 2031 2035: 38.2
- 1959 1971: 38.3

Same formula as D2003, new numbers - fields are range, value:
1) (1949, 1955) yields 38.56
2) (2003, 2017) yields 38.15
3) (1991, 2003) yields 37.86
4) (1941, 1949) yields 39.78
